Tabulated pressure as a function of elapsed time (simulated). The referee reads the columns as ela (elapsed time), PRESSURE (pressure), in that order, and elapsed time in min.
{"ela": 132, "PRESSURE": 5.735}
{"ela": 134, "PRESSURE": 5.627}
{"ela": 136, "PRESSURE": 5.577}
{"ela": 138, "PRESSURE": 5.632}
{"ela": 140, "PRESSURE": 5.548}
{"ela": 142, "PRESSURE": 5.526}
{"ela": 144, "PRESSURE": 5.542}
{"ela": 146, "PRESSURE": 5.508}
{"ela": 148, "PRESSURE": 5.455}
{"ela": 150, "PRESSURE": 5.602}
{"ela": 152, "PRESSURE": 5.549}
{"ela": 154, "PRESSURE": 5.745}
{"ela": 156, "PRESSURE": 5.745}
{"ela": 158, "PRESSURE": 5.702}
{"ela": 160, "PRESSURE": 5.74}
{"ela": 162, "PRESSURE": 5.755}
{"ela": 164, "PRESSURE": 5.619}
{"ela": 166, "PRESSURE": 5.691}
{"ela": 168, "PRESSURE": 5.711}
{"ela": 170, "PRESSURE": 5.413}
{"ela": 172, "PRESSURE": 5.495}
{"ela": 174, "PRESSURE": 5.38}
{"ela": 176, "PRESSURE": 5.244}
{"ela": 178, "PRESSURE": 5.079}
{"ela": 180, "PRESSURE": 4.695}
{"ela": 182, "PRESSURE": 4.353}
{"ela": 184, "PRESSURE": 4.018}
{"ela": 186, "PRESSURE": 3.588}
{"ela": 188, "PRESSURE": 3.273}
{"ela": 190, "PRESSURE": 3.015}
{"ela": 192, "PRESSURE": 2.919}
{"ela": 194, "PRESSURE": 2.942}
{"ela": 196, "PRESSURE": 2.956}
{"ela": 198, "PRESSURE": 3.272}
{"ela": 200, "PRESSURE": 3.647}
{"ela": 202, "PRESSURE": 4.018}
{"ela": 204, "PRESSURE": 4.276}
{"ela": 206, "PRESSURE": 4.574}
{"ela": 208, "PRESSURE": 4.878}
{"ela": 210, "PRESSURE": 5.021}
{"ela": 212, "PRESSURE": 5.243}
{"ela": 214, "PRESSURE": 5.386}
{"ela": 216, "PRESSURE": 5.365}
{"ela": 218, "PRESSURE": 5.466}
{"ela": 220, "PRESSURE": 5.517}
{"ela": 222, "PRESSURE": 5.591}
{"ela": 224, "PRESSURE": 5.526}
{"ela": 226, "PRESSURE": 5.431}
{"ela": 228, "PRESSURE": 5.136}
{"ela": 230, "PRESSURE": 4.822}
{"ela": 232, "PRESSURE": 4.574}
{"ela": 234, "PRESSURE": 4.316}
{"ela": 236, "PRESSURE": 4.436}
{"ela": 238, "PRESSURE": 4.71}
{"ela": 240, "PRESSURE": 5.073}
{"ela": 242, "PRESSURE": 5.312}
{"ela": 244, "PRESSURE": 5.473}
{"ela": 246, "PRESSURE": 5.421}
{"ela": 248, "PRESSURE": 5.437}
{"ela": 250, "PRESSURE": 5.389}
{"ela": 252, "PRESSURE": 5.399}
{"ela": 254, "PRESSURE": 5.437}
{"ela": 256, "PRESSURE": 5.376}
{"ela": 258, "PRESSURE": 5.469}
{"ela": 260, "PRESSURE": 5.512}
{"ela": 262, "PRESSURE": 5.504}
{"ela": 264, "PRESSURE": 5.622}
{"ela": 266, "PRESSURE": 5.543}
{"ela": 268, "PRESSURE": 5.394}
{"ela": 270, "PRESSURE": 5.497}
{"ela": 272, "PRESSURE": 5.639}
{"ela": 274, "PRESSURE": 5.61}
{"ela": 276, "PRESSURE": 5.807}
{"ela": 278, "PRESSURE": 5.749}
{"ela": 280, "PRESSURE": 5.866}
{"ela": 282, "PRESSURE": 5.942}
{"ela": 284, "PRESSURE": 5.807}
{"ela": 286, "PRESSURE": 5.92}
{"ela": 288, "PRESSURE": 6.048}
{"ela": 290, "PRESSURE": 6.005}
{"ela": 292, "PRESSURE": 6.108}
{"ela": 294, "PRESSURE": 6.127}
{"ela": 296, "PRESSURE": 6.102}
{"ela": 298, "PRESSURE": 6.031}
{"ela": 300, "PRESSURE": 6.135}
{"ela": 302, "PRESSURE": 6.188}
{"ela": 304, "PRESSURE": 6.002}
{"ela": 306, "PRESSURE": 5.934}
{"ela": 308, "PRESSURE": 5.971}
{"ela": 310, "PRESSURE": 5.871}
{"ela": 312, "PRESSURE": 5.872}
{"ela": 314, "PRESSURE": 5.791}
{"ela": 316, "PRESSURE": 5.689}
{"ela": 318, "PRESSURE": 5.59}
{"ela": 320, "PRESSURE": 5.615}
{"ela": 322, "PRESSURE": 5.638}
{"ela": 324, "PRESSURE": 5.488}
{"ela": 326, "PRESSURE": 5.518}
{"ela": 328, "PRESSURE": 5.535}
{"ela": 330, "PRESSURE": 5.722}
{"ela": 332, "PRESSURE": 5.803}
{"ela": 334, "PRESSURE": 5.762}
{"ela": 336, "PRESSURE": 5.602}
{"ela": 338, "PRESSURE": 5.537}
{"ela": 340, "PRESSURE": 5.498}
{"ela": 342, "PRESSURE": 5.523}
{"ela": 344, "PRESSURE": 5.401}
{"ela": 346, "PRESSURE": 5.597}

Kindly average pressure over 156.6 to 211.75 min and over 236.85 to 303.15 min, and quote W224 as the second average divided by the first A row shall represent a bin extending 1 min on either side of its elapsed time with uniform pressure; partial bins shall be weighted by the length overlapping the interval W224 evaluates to 1.24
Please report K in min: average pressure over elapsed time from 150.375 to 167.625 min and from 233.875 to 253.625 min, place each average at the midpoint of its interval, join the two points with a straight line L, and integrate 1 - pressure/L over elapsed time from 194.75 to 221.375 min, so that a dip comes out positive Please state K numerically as 3.9 min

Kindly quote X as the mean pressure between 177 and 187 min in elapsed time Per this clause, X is 4.35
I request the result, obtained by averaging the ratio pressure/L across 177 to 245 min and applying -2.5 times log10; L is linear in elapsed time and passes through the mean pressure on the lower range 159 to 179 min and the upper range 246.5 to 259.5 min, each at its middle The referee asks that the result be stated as 0.20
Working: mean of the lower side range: 5.51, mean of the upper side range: 5.42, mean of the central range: 4.53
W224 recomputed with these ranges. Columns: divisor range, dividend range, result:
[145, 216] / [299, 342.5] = 1.20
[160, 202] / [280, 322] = 1.34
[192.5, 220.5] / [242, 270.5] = 1.23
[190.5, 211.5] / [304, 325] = 1.49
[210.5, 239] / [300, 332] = 1.13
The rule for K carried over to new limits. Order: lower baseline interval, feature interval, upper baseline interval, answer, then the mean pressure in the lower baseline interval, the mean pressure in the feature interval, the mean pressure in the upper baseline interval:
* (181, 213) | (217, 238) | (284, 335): -3.2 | 3.87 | 5.06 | 5.86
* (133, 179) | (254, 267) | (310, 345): 0.2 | 5.56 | 5.5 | 5.63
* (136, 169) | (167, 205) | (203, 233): 8.5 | 5.63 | 4.17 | 5.12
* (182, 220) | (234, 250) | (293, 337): -1.1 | 4.15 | 5.09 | 5.82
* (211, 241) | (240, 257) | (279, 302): 0.1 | 5.11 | 5.39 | 6.02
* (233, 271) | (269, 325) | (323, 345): -4.3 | 5.28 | 5.86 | 5.58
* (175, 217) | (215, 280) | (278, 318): -3.5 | 4.18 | 5.34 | 5.95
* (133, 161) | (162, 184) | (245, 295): 1.5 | 5.61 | 5.23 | 5.67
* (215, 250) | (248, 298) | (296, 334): -2.0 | 5.16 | 5.7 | 5.81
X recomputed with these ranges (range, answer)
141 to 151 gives 5.53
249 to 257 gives 5.4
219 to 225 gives 5.54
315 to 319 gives 5.64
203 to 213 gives 4.8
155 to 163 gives 5.74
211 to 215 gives 5.31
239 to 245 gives 5.29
